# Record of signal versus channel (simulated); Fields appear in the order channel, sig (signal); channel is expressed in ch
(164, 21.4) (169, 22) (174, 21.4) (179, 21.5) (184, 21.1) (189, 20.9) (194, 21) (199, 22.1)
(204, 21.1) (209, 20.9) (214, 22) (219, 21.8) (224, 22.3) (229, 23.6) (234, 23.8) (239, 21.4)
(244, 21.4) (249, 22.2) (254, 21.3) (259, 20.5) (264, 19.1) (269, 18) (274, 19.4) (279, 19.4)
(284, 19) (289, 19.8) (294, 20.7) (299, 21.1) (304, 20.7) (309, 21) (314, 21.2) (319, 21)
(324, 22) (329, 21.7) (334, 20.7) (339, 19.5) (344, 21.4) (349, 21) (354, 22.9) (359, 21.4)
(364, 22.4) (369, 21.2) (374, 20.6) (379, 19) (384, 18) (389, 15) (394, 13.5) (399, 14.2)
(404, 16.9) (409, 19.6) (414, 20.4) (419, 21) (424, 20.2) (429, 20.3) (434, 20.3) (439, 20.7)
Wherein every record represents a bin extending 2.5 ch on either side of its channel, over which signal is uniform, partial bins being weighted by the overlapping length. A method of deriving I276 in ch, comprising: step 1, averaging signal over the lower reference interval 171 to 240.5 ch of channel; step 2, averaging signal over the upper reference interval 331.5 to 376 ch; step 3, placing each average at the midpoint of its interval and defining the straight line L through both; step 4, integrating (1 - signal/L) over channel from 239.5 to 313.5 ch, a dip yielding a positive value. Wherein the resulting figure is 4.2 ch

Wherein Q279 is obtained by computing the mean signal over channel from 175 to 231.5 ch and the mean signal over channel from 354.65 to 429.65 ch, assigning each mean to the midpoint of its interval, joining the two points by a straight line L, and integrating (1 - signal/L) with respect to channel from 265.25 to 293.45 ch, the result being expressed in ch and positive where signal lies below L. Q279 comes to 1.84 ch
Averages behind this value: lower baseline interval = 21.7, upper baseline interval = 19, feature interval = 19.2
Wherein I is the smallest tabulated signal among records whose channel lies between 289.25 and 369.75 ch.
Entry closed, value 19.5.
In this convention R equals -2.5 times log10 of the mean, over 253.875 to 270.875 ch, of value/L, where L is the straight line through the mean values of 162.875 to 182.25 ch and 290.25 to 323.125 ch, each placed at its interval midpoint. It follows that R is 0.08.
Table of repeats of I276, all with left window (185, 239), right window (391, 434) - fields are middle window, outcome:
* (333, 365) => -3.0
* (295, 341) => -2.2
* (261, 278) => 1.6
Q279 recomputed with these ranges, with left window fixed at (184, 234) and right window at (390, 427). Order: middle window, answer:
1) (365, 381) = -1.65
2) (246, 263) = -0.18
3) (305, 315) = -0.61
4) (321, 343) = -1.83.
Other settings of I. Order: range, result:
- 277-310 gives 19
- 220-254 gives 21.3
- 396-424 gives 14.2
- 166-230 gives 20.9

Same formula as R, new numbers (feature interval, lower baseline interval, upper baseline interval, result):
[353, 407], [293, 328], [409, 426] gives 0.12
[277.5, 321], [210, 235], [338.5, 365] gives 0.08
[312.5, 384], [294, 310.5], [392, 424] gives -0.08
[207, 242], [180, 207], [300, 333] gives -0.05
